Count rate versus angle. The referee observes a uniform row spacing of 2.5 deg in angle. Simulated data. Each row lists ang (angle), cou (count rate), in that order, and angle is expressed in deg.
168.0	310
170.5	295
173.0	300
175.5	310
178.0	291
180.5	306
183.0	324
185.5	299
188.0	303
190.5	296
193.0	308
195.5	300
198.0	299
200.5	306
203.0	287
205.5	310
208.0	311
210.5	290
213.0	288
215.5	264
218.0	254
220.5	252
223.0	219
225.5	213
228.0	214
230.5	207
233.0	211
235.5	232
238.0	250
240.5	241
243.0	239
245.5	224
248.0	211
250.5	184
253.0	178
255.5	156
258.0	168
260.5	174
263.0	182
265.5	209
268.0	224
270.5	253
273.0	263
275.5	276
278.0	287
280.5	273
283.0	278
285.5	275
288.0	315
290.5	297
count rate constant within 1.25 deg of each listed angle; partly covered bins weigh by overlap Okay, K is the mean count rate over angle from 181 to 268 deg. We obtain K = 247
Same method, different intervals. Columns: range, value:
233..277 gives 216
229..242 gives 228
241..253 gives 212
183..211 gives 302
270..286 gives 273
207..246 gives 244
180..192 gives 306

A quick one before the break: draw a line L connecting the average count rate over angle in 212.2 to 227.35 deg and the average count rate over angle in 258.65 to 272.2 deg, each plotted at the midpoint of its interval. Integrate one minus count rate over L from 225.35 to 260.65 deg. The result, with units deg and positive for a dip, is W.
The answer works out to 3.0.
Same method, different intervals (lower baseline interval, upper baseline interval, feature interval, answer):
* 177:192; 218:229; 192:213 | -2.53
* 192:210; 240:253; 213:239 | 2.04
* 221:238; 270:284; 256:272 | 3.61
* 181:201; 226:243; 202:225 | -0.72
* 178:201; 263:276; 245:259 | 3.72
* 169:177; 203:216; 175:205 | -0.45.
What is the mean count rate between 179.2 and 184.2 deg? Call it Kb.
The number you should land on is 315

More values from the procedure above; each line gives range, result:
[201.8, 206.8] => 299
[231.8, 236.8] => 222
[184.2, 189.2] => 301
